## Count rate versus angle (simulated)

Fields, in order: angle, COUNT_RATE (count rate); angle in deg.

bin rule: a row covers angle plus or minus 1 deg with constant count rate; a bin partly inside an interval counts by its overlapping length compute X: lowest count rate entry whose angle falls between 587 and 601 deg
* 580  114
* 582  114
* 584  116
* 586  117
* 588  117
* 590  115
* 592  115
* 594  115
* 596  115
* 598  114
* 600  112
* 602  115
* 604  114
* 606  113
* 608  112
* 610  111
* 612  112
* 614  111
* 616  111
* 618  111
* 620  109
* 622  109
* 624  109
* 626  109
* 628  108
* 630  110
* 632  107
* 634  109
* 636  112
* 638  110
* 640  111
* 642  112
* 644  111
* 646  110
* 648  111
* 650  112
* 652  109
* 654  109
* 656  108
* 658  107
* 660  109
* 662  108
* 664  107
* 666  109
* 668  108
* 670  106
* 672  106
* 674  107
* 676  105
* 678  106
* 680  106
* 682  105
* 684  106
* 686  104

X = 112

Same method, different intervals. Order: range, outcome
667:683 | 105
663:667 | 107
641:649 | 110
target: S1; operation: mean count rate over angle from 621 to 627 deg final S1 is 109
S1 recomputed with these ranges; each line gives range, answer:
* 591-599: 115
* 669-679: 106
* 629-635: 109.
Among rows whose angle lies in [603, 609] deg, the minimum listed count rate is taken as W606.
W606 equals 112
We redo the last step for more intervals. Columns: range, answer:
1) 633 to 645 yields 109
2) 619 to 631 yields 108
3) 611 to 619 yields 111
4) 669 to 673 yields 106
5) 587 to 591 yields 115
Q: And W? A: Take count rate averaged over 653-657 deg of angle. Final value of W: 108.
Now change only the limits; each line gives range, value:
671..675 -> 106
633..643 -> 111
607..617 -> 111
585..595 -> 116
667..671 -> 107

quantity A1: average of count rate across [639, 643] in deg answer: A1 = 112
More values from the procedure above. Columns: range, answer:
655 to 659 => 108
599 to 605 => 114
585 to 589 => 117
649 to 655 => 110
